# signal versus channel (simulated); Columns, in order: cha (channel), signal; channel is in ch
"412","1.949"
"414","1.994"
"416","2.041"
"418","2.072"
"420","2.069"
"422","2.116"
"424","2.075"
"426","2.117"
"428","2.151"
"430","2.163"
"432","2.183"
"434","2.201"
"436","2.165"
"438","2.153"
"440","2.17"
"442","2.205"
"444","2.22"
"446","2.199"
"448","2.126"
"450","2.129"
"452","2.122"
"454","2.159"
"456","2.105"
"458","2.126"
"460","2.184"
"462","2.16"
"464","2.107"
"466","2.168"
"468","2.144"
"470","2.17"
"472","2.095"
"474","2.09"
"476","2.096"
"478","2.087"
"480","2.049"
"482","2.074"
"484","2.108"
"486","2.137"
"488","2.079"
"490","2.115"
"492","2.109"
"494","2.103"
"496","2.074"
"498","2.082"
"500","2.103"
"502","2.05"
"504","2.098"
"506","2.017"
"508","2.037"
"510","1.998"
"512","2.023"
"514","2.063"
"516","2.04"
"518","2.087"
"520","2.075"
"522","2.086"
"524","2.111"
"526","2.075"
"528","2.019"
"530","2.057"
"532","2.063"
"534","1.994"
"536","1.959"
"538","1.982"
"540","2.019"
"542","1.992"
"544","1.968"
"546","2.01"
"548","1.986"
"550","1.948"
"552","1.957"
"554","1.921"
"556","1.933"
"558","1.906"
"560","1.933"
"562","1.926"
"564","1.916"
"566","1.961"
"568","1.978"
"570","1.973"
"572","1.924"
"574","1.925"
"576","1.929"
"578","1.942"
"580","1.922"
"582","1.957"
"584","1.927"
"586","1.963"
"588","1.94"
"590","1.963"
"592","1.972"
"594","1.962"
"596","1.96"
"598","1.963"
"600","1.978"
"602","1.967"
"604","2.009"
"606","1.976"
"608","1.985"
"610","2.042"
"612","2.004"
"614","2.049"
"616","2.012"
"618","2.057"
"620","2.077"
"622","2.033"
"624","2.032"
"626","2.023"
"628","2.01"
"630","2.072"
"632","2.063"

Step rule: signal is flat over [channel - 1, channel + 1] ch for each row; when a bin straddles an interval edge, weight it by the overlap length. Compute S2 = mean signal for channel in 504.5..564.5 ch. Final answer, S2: 2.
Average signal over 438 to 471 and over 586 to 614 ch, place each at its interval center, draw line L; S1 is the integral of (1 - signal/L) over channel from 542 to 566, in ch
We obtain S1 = 1.0 ch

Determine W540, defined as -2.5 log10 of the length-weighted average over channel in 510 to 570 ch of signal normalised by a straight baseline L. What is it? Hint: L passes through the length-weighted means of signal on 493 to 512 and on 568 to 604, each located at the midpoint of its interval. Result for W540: 0.007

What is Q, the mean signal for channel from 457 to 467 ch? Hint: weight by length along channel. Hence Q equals 2.15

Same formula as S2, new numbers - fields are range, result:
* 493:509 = 2.07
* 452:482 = 2.12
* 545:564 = 1.95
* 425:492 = 2.14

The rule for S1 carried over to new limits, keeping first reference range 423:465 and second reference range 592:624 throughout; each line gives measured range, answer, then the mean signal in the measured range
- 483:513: 0.4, 2.08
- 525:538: 0.3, 2.02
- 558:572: 0.7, 1.94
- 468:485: 0.2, 2.1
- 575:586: 0.5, 1.94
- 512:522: 0.1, 2.06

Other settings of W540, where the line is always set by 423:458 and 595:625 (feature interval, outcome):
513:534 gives 0.010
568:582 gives 0.054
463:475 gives 0.001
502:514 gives 0.031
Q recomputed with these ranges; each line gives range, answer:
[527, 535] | 2.03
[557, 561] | 1.92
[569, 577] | 1.94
